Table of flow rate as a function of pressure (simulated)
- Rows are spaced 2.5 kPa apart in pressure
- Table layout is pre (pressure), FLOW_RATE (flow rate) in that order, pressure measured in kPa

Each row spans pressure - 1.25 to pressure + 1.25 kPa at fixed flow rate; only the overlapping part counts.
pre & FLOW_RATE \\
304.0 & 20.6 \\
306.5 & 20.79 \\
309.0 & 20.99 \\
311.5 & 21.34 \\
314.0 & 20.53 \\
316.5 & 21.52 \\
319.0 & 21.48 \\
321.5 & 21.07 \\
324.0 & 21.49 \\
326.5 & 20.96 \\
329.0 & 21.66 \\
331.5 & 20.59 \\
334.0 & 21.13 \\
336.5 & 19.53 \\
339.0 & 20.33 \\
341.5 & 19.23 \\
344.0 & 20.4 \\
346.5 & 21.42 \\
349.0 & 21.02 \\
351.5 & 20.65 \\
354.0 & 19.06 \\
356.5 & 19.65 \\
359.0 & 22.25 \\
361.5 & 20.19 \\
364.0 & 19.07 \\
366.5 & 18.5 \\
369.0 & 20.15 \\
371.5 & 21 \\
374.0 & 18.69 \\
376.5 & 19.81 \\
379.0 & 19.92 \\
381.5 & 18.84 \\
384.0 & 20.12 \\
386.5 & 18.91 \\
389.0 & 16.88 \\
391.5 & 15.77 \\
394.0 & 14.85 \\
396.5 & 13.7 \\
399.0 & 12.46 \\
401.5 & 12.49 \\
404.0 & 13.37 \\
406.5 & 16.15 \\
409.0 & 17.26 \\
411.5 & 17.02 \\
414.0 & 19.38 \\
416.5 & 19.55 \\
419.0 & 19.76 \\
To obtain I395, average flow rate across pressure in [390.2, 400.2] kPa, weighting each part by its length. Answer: 14.2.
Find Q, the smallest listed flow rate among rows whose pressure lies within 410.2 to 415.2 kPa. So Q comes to 17.02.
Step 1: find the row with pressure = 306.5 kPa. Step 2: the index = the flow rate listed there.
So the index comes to 20.79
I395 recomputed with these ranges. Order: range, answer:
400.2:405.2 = 12.9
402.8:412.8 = 16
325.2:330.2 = 21.3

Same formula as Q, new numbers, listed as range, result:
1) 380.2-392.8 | 15.77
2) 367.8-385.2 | 18.69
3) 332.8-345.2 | 19.23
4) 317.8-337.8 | 19.53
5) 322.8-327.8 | 20.96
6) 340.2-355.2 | 19.06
